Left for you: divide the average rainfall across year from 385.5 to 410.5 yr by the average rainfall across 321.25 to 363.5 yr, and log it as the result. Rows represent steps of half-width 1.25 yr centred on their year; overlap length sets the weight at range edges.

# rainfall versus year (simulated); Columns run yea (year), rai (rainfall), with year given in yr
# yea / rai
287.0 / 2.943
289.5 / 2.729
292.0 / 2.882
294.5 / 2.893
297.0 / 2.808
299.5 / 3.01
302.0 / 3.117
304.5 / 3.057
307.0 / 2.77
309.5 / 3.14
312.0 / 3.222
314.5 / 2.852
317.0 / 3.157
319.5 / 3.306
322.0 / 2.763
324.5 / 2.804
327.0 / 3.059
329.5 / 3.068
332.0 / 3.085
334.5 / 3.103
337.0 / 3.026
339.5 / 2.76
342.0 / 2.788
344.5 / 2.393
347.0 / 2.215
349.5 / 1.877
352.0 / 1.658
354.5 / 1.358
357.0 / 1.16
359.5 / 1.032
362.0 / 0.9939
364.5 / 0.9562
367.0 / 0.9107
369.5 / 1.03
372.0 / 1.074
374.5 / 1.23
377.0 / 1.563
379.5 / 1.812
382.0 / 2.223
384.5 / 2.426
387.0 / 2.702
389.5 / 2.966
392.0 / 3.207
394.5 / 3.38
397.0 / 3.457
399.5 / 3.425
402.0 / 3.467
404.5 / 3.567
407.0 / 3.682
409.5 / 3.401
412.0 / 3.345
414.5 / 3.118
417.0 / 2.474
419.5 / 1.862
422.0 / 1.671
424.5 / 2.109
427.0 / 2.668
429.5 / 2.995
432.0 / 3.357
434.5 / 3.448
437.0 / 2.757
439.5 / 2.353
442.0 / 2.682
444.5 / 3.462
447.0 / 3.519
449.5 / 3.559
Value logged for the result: 1.4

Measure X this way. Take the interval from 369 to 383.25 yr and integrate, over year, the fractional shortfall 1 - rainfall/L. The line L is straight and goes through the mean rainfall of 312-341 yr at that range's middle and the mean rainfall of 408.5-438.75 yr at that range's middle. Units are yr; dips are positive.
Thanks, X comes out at 6.75 yr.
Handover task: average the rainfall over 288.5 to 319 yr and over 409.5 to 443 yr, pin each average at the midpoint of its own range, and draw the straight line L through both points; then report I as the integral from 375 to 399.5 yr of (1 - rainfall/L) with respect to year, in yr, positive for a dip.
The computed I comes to 1.4 yr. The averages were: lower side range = 2.98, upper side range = 2.71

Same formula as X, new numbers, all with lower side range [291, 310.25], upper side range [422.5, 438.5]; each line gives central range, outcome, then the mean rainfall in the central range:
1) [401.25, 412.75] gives -2.6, 3.5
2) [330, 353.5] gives 3.0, 2.55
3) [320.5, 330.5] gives 0.0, 2.93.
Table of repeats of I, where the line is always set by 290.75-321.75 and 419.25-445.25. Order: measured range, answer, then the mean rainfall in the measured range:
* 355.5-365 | 6.0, 1.05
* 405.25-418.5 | -2.2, 3.19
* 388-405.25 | -3.5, 3.34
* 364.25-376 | 7.4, 1.06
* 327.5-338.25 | -0.5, 3.07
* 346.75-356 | 3.8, 1.71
